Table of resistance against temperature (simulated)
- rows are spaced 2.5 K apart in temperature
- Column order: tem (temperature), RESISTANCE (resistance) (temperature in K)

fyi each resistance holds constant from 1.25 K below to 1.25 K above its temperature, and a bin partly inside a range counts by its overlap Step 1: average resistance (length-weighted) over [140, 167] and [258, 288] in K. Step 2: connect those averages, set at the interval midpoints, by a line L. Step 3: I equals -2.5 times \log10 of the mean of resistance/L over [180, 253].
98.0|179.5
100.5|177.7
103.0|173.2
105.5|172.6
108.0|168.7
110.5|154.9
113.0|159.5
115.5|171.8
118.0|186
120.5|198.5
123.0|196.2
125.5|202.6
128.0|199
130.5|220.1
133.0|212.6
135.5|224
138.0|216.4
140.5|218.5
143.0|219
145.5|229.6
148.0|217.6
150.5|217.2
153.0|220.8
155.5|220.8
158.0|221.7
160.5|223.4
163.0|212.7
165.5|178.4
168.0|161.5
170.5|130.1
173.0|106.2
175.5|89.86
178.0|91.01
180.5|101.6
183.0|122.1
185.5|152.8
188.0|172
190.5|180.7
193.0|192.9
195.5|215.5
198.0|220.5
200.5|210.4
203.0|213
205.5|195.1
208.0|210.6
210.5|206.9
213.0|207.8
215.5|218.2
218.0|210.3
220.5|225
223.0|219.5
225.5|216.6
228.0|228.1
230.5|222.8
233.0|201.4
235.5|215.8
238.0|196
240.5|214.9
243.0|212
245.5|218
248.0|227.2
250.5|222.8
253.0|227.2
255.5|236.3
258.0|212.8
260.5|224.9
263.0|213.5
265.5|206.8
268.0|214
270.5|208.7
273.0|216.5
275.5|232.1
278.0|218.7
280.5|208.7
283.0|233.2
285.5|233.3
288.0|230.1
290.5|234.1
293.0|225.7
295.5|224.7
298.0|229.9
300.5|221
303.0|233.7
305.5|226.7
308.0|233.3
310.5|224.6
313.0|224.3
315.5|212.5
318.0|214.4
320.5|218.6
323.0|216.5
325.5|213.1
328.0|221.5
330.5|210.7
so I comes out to 0.075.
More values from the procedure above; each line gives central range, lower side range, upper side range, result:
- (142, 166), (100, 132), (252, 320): -0.13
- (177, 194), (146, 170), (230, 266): 0.40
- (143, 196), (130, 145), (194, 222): 0.23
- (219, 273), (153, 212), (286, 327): -0.09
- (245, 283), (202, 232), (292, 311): 0.01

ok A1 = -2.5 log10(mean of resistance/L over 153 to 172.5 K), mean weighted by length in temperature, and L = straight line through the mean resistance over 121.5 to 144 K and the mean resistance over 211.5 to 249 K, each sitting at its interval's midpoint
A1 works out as 0.12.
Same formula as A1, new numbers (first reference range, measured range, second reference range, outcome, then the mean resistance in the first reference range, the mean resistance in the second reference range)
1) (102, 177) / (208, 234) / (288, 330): -0.05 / 191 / 223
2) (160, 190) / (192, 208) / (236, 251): -0.22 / 144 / 215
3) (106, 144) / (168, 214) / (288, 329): 0.23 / 196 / 224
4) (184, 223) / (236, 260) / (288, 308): -0.02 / 202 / 228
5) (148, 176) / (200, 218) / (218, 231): 0.02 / 184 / 221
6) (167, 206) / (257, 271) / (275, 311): -0.03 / 159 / 227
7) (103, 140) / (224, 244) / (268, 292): 0.00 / 192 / 223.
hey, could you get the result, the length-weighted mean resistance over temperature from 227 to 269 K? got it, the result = 217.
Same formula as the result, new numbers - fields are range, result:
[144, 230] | 190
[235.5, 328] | 221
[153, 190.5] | 159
